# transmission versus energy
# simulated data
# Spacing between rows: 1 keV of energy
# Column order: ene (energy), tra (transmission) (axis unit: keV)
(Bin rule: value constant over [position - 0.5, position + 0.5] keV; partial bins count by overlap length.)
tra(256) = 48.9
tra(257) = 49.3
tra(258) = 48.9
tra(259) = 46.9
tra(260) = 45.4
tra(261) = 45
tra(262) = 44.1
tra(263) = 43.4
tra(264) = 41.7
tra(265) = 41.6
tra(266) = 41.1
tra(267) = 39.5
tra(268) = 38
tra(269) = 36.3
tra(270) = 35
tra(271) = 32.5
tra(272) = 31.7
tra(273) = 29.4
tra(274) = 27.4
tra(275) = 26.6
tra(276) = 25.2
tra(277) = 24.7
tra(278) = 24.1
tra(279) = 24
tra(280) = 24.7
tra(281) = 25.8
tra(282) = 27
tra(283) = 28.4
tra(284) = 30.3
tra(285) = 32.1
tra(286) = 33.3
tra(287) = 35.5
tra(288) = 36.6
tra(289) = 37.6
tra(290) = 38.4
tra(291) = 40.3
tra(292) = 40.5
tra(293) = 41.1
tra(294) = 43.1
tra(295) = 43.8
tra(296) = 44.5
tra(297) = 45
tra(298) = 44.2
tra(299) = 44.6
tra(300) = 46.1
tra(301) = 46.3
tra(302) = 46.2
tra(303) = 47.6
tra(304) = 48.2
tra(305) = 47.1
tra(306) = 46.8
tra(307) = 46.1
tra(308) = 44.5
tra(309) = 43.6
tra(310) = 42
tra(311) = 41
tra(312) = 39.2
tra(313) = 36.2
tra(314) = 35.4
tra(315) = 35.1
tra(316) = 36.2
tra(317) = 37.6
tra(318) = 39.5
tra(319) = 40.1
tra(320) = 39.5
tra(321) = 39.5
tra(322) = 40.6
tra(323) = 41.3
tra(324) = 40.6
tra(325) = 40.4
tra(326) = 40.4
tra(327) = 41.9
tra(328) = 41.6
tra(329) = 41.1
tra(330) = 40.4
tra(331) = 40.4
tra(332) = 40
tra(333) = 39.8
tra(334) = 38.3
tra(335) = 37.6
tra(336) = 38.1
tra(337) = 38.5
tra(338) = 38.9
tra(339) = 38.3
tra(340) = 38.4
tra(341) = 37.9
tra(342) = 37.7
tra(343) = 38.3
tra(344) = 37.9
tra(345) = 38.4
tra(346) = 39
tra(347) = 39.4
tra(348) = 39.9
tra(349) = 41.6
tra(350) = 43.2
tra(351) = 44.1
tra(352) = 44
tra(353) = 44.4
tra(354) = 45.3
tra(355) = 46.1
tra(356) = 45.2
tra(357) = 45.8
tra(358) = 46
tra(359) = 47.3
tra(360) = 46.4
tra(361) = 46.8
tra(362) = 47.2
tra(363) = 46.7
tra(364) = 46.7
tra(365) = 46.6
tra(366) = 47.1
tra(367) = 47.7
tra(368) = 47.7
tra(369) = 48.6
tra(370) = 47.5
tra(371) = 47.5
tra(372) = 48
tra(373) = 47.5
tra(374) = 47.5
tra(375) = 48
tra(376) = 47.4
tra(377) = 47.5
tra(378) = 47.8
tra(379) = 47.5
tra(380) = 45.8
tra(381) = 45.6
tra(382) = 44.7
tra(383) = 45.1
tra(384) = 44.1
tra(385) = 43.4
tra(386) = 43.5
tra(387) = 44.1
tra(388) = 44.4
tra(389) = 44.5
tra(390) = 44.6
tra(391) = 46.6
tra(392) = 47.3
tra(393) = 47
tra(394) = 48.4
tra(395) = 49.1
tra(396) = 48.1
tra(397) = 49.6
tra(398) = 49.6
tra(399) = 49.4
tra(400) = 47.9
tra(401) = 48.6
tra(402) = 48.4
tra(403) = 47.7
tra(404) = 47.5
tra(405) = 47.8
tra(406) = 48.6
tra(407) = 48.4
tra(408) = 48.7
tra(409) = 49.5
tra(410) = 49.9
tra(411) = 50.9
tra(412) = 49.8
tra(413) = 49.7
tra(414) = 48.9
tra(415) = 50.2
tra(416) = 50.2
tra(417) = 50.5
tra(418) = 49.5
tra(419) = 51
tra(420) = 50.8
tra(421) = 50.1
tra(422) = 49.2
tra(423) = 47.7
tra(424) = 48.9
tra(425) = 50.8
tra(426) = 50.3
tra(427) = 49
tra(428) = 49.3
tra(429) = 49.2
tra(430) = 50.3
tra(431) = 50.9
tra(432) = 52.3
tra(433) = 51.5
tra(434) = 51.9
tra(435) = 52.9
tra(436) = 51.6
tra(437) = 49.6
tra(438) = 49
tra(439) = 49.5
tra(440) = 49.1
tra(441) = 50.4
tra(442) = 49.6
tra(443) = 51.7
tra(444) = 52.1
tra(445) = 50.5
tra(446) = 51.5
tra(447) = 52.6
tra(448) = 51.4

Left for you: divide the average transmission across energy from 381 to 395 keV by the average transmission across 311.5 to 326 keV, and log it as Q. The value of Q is 1.17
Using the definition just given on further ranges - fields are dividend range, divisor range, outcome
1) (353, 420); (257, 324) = 1.23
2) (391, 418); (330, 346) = 1.27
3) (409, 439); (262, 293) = 1.50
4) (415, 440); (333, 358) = 1.23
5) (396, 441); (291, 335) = 1.19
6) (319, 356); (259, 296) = 1.15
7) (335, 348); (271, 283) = 1.44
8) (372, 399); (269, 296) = 1.43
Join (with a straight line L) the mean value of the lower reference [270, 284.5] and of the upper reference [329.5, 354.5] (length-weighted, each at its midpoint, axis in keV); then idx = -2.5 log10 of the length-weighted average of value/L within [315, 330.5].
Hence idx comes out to -0.10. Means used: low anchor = 27.5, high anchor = 40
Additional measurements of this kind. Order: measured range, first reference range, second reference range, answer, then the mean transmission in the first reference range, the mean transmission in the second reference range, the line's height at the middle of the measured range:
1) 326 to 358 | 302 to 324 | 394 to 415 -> 0.08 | 41.4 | 48.9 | 43.8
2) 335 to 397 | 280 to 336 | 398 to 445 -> 0.01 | 39.9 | 49.8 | 44.9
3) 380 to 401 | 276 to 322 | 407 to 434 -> 0.02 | 38.4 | 50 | 47.1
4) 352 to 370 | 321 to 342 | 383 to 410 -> -0.08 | 39.7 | 47.2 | 43.1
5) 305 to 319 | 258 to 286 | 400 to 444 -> -0.06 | 34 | 49.8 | 38.2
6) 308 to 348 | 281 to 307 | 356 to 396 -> 0.10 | 40.4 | 46.5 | 42.9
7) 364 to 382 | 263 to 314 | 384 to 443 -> -0.05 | 37.6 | 48.9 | 45.2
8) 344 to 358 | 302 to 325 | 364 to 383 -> 0.06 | 41.3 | 47.2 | 45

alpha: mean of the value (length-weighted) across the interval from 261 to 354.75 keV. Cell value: 38.7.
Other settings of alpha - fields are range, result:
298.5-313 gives 44.6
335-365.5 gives 42.4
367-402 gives 46.9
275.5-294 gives 32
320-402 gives 44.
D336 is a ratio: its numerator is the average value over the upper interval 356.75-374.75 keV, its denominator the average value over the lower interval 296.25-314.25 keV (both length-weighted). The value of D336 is 1.07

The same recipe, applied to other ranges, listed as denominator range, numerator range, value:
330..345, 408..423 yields 1.29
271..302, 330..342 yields 1.11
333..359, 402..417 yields 1.20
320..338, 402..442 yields 1.25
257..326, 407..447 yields 1.30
